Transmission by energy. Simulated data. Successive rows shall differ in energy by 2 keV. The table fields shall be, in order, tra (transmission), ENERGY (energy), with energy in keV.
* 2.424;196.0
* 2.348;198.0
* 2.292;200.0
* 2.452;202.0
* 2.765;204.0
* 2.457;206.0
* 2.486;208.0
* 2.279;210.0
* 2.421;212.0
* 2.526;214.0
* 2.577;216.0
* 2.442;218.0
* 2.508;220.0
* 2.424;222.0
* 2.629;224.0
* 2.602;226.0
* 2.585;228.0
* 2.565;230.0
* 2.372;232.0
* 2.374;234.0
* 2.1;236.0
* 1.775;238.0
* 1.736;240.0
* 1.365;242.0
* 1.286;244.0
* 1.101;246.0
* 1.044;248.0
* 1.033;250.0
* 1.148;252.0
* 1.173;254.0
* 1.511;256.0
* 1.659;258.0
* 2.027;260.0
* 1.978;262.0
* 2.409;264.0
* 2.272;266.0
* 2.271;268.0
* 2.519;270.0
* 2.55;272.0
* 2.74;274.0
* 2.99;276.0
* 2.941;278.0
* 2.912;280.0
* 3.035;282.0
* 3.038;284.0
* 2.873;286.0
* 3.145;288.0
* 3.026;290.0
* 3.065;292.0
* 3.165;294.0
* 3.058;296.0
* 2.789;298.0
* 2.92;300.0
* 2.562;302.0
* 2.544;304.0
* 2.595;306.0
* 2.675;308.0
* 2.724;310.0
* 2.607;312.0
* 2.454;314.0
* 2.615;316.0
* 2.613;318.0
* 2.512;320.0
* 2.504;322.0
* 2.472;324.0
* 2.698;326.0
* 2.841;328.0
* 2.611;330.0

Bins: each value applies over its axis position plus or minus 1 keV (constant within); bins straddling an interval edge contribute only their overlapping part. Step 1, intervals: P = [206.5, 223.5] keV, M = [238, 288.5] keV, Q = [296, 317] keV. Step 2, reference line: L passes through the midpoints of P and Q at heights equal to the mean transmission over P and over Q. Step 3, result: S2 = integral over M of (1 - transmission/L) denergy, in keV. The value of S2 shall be 9.5 keV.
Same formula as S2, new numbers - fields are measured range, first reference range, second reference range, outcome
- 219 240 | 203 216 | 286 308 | 1.77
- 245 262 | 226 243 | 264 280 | 7.24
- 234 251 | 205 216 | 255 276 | 6.15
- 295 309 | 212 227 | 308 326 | -0.91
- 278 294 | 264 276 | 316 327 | -3.12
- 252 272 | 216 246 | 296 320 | 3.44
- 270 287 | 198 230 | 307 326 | -2.09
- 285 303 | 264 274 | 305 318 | -2.96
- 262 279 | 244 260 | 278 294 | -2.47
